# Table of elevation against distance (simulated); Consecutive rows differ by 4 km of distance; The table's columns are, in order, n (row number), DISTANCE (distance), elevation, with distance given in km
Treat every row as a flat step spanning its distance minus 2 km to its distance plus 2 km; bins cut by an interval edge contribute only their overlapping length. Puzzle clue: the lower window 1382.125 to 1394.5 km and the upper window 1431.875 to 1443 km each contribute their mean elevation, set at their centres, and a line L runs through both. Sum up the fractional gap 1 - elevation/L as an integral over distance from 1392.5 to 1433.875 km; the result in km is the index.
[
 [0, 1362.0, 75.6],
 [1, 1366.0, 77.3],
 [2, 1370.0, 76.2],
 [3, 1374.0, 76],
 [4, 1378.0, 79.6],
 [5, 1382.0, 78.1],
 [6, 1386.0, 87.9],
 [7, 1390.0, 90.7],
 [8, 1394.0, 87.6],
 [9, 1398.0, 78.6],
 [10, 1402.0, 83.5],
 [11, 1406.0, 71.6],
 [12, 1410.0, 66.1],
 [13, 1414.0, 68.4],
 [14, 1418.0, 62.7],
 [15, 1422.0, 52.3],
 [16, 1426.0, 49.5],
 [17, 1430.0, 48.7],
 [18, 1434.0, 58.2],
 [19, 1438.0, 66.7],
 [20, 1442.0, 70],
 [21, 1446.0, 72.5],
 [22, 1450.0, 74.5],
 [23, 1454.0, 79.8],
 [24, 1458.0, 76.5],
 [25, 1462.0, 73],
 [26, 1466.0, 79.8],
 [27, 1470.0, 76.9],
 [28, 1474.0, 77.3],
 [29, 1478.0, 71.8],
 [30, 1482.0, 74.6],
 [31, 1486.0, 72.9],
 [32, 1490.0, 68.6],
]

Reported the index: 5.42 km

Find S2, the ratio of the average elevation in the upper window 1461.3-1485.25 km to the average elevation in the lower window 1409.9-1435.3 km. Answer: 1.32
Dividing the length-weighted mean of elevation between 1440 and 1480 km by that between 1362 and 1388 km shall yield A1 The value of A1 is 0.95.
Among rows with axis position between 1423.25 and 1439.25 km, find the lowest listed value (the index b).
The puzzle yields 48.7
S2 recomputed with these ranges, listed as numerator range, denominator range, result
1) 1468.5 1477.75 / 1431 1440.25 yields 1.24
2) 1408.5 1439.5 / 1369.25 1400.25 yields 0.72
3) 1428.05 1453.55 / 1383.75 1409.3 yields 0.80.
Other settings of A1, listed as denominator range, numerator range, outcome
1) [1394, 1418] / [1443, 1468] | 1.03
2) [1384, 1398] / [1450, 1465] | 0.88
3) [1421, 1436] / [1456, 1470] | 1.47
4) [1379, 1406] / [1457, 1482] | 0.91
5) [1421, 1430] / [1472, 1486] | 1.48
